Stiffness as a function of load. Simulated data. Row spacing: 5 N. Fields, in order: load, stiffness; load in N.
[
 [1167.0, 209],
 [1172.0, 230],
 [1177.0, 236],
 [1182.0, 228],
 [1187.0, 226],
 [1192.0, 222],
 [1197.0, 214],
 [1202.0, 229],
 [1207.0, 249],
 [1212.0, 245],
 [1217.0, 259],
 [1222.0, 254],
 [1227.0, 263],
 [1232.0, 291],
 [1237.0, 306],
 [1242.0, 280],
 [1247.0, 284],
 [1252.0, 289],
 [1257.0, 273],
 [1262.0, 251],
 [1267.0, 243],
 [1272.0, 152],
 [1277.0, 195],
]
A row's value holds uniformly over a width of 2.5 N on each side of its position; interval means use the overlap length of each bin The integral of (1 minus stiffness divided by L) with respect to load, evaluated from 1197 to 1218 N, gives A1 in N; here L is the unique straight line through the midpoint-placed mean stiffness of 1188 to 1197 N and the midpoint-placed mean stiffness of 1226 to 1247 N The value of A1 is 0.20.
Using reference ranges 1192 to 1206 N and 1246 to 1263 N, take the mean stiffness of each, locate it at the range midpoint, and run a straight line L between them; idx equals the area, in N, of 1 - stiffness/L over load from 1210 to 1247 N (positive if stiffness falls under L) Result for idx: -3.0 N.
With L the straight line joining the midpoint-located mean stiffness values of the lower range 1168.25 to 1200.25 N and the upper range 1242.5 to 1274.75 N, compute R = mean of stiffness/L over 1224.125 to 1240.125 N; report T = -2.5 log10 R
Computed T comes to -0.18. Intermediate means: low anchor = 225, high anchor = 250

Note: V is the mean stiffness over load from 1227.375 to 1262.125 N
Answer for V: 283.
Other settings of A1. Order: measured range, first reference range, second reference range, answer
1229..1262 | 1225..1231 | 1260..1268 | -3.18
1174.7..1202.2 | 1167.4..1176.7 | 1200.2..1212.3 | 0.94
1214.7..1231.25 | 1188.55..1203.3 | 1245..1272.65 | -1.85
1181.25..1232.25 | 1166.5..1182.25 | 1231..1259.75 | 2.54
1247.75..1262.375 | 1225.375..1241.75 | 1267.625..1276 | -3.14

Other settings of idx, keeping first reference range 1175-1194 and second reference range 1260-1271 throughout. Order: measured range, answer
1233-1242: -2.50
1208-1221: -1.23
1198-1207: -0.11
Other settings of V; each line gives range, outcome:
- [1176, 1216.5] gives 232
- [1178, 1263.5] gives 256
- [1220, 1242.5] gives 279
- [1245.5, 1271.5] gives 258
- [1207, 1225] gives 252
